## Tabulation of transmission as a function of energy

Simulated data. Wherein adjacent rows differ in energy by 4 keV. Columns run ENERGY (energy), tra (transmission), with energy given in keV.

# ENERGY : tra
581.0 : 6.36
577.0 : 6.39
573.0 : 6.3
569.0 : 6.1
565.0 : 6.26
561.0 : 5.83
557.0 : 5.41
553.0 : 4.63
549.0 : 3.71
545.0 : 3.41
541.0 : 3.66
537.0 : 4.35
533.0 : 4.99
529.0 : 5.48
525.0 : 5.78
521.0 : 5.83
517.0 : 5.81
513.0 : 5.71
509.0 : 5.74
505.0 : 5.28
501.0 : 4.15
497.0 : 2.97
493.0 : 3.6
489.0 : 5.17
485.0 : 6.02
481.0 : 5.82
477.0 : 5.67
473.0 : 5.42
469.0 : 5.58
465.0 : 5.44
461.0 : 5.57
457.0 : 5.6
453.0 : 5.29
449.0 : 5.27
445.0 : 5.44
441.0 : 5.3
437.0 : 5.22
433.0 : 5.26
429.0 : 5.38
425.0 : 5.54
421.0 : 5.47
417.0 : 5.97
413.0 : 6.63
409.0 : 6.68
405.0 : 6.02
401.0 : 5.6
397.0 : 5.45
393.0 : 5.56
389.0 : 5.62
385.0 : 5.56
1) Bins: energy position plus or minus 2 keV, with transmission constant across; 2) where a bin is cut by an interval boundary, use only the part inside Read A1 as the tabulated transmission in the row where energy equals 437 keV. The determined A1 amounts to 5.22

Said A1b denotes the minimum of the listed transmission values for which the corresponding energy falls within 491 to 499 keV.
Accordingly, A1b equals 2.97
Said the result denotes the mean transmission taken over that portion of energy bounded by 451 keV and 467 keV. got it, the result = 5.48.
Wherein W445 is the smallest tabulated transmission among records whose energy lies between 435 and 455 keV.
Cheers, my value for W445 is 5.22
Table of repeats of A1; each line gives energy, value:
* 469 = 5.58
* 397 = 5.45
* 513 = 5.71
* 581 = 6.36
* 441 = 5.3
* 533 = 4.99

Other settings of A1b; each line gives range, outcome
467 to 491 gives 5.17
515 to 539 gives 4.35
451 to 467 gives 5.29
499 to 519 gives 4.15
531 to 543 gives 3.66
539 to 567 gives 3.41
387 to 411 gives 5.45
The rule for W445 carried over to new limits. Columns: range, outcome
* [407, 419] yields 5.97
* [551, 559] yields 4.63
